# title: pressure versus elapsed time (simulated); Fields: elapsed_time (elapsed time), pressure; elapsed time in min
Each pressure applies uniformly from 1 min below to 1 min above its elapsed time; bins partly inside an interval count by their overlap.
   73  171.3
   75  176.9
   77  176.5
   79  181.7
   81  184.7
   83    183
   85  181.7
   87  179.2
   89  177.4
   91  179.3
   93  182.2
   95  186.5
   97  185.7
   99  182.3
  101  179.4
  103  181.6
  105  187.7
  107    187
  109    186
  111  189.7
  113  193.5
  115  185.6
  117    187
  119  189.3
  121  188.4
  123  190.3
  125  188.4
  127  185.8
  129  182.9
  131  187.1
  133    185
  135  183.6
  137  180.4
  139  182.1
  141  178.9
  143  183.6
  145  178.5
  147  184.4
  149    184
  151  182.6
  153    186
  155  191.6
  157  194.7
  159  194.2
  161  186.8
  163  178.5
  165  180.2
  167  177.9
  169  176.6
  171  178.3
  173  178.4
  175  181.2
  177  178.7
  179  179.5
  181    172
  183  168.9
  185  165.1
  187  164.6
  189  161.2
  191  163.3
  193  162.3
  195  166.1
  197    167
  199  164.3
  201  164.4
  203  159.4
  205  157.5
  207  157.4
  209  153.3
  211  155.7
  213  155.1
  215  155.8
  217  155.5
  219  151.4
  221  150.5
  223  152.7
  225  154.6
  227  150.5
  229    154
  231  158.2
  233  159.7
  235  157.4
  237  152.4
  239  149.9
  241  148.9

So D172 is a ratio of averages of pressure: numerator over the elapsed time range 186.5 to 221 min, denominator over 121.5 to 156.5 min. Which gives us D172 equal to 0.9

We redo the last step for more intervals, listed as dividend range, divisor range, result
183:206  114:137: 0.88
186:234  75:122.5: 0.86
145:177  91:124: 0.98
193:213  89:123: 0.86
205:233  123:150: 0.84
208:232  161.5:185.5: 0.87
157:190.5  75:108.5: 0.97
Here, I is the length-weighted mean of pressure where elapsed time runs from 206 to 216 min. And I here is 155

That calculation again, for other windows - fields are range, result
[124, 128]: 187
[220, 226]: 153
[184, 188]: 165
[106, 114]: 189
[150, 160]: 190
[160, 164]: 183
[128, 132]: 185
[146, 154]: 184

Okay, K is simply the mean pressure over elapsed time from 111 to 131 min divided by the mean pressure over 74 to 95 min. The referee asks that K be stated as 1.0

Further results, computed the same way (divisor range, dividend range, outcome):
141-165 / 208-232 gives 0.83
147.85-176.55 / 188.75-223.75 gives 0.86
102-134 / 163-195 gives 0.92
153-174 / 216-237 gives 0.84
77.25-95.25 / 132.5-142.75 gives 1.00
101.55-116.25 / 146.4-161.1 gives 1.01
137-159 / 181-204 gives 0.89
